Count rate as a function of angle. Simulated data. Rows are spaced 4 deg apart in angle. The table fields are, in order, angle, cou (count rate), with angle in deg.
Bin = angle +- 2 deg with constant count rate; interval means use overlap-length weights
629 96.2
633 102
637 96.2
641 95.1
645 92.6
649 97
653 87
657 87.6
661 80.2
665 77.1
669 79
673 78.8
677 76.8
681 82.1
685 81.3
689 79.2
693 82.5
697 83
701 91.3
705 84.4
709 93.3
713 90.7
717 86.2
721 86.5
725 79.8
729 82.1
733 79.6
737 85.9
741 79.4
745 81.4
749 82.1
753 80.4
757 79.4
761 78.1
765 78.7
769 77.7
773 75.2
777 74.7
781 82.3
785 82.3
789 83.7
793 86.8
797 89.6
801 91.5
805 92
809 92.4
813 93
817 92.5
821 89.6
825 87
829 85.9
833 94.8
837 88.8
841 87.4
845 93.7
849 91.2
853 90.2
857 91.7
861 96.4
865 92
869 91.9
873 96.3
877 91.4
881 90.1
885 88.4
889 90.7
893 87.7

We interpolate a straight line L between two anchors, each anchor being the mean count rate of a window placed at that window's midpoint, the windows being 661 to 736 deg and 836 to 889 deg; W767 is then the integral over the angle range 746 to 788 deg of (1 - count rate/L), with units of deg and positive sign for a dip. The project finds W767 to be 3.5 deg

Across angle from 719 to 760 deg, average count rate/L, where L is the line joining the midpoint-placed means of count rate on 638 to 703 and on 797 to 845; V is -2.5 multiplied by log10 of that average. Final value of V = 0.07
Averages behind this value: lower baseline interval 84.6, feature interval 81.6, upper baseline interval 90.5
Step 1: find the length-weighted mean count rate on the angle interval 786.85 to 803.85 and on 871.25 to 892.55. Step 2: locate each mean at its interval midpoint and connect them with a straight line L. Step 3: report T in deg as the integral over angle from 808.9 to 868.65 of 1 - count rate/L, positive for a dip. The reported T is -1.02 deg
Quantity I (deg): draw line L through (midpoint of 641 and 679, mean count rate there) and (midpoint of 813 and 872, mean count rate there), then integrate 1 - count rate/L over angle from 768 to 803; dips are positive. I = 2.5 deg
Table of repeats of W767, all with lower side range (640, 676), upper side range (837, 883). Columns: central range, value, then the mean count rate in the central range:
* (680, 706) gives 1.0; 83.4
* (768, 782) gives 1.9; 77.1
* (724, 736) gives 0.9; 81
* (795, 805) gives -0.1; 90.8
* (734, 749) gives 1.0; 82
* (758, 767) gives 1.0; 78.5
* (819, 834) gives 0.3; 89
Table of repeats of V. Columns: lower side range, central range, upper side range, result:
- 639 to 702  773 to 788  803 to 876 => 0.12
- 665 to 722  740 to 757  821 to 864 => 0.07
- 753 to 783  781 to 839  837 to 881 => -0.06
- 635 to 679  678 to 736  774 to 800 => 0.01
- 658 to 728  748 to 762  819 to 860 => 0.08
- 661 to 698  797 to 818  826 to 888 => -0.05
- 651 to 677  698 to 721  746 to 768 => -0.11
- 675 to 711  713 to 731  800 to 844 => 0.01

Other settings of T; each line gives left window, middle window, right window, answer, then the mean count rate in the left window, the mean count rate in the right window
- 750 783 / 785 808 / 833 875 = -1.4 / 78.4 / 92.1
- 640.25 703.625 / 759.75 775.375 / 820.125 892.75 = 1.8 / 84.2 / 90.9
